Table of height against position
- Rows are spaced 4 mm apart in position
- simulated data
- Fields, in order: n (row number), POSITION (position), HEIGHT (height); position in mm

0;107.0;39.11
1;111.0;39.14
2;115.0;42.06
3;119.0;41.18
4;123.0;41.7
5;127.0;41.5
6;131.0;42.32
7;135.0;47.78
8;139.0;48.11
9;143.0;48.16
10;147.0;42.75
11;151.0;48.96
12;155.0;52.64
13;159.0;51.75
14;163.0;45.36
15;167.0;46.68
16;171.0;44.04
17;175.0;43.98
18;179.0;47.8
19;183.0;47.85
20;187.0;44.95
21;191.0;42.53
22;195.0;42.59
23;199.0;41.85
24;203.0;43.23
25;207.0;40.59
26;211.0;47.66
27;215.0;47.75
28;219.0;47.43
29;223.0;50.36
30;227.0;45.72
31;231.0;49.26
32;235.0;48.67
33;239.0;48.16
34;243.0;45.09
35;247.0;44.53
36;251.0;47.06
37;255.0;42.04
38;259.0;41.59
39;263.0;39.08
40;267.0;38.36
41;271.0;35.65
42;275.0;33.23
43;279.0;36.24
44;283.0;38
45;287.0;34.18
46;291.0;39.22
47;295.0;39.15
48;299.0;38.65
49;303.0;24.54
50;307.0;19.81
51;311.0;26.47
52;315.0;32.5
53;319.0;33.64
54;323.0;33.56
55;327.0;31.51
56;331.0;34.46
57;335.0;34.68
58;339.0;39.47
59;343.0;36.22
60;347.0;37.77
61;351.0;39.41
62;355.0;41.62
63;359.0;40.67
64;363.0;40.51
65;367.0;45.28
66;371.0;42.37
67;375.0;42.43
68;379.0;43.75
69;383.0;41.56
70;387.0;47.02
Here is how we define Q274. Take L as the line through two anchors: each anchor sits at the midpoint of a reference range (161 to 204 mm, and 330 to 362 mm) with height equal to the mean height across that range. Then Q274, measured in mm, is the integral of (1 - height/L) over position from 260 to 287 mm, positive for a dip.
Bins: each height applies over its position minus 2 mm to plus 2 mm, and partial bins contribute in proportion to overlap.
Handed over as 2.85 mm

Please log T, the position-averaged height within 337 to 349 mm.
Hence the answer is 37.8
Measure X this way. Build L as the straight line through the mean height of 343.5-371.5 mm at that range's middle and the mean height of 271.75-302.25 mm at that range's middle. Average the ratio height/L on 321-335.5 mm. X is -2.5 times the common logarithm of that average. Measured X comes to 0.17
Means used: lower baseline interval 36.4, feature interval 33.4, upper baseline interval 40.8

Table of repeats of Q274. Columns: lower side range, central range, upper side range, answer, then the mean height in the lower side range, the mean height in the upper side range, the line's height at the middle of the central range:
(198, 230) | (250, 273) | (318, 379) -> 1.5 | 45.8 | 38.5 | 43.2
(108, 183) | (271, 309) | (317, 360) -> 4.9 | 45.3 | 36.5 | 38.7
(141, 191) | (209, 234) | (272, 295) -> -3.7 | 46.9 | 36.4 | 41.9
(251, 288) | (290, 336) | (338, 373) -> 8.4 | 38.2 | 40.4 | 39.3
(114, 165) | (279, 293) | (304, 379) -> 0.7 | 45.8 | 36.3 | 38.9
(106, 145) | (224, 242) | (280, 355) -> -4.6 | 43.2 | 34.3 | 38.2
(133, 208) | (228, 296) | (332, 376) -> 2.7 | 45.9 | 39.9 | 42.9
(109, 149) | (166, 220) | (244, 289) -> -4.4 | 43.5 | 39.2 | 41.5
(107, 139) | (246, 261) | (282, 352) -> -2.9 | 42.4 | 33.9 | 36.7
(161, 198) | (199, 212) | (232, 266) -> 0.5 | 45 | 44.5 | 44.8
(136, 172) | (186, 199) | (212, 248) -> 1.3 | 47.7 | 47.5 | 47.6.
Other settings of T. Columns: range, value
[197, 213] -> 43.3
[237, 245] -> 46.6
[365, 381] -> 43.5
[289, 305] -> 35.4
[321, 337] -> 33.6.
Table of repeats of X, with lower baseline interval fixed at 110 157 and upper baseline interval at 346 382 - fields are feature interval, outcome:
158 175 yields -0.05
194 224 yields -0.03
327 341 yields 0.18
